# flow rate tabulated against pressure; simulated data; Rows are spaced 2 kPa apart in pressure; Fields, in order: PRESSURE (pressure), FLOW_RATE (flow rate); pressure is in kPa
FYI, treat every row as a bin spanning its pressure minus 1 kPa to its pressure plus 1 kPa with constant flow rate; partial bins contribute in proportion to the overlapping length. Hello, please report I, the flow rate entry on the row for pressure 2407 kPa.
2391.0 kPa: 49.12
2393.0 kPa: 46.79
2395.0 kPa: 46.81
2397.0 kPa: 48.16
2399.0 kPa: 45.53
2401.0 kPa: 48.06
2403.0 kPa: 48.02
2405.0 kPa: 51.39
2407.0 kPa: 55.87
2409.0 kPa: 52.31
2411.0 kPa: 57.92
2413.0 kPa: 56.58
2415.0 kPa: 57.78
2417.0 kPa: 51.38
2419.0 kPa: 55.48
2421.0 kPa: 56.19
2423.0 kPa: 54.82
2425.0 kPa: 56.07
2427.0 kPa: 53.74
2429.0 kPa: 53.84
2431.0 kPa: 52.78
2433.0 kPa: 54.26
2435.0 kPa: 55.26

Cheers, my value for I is 55.87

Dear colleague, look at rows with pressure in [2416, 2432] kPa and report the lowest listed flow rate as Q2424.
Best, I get 51.38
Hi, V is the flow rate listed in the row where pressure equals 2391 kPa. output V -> 49.12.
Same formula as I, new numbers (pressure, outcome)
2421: 56.19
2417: 51.38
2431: 52.78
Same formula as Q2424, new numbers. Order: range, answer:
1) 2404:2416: 51.39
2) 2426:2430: 53.74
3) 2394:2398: 46.81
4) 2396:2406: 45.53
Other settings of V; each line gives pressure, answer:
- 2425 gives 56.07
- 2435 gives 55.26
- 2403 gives 48.02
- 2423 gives 54.82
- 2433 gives 54.26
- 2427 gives 53.74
